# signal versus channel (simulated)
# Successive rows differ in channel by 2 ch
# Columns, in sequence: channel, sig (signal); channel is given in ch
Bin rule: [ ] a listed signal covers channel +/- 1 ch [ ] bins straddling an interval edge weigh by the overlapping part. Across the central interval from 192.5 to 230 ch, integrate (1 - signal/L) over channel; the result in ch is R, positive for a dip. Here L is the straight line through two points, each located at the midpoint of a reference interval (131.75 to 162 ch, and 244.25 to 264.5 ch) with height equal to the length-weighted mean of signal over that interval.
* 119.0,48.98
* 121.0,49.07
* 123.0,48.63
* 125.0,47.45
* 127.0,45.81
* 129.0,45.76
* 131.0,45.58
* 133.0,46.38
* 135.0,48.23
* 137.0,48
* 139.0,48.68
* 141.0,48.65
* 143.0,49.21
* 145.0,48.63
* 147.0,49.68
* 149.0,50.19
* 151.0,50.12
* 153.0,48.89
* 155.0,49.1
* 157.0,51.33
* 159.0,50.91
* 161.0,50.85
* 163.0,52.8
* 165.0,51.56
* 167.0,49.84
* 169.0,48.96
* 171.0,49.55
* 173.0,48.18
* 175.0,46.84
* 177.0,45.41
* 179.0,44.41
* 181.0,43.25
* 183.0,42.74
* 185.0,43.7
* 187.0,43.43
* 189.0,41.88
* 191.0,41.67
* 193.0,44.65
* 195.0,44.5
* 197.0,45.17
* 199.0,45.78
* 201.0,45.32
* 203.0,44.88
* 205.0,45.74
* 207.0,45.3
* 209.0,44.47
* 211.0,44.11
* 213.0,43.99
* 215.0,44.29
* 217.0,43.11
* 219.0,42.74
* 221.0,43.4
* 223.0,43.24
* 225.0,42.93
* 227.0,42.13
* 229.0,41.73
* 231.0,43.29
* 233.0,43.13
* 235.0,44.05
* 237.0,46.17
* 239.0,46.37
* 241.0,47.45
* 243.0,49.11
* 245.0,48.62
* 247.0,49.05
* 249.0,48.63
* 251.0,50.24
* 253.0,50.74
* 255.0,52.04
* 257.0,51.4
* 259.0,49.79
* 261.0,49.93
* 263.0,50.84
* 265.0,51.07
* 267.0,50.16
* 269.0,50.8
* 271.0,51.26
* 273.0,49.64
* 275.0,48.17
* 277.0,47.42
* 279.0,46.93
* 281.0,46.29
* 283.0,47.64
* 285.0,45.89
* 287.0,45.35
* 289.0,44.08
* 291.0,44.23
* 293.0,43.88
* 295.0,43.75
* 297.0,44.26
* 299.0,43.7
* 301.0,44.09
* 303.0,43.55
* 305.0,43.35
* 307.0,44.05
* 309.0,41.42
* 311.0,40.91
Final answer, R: 4.3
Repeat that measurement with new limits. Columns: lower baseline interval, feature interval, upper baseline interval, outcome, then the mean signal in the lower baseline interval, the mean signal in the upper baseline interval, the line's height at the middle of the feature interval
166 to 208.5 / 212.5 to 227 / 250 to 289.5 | 1.08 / 45.3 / 49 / 46.8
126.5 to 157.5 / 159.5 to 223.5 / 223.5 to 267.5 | 3.28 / 48.4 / 47.6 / 48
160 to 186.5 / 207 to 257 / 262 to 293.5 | 2.01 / 47.5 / 47.8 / 47.6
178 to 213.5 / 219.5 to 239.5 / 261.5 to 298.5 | 0.82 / 44.2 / 47.3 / 45.4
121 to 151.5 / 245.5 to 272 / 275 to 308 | -2.77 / 48.1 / 45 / 45.6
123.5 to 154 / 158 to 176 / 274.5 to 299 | -0.88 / 48.1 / 45.5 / 47.6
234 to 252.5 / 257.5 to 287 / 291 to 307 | -2.03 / 47.8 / 43.8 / 45.8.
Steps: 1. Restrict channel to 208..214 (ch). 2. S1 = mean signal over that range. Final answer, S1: 44.2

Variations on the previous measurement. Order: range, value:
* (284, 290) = 45.1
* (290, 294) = 44.1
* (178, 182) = 43.8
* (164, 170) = 50.1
